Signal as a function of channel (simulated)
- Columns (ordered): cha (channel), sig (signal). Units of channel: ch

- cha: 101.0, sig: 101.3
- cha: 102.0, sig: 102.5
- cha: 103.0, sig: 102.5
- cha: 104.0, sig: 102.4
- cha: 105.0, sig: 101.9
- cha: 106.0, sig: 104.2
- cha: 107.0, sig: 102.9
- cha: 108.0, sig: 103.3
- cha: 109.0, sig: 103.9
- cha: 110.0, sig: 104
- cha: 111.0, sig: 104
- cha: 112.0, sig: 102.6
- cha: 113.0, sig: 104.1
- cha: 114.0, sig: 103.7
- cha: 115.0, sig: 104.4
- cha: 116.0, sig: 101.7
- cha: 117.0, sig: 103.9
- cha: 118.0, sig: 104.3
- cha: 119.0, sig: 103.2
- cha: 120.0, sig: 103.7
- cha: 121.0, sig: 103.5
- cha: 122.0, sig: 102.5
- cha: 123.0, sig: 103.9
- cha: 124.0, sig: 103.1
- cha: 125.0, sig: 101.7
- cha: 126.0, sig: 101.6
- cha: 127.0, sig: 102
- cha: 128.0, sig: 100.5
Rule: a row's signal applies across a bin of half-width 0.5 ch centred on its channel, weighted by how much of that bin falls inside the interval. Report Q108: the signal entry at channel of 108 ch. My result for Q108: 103.3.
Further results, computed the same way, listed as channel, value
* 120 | 103.7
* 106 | 104.2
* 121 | 103.5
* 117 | 103.9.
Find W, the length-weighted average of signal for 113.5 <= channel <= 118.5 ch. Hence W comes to 104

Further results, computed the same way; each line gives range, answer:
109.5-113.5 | 104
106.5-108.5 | 103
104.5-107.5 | 103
